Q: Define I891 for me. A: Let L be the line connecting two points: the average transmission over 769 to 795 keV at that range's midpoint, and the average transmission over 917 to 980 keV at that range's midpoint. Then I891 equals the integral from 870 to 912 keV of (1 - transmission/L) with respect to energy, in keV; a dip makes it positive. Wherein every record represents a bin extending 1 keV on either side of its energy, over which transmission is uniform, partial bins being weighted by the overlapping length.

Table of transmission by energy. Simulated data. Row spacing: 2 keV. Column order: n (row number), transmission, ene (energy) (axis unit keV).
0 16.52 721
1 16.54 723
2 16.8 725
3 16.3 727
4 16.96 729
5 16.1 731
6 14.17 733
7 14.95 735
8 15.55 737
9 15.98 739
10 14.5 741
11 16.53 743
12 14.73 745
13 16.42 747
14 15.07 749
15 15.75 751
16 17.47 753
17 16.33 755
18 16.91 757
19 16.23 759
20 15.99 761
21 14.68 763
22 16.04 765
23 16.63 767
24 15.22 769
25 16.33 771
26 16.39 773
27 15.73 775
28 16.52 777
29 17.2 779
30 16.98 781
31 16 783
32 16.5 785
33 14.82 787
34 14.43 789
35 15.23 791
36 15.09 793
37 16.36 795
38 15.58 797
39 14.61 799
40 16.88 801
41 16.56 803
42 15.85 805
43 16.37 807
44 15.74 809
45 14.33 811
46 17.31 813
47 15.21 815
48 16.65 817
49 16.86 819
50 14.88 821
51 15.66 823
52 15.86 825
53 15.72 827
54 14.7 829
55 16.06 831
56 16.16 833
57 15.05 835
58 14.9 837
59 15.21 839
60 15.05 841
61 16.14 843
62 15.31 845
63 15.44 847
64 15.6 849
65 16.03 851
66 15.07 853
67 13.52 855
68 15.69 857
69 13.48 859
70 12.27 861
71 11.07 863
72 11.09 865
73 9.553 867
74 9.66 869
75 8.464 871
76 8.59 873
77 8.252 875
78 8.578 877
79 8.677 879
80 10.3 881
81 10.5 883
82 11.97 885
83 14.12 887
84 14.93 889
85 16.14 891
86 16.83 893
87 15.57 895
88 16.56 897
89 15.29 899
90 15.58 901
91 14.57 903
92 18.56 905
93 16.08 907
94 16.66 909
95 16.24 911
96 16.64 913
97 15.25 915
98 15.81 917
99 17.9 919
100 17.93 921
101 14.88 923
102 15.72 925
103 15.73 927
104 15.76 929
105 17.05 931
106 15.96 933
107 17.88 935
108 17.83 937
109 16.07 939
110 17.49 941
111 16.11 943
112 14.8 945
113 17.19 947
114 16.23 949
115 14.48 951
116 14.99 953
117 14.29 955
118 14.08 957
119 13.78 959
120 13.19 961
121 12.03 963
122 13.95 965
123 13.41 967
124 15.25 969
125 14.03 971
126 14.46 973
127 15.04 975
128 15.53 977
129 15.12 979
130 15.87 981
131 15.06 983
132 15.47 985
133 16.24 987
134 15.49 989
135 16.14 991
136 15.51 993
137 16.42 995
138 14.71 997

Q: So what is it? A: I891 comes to 5.77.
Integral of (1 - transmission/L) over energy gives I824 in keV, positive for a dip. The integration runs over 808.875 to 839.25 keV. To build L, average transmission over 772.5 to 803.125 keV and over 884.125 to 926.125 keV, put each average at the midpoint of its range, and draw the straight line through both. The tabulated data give 0.5 keV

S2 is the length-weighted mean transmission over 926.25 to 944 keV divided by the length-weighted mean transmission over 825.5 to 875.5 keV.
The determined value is 1.23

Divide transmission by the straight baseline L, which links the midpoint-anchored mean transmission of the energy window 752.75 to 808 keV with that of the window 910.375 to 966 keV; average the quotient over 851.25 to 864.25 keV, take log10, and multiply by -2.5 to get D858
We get 0.165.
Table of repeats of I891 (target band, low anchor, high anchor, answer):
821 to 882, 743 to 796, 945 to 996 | 9.0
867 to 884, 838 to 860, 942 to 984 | 6.7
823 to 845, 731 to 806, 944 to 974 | -0.2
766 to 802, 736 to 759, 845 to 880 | -3.1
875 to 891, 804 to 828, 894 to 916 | 4.6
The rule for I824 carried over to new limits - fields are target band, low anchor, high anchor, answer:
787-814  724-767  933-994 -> 0.1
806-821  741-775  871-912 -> -1.0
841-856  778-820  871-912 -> -0.6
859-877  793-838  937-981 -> 6.4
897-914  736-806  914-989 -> -0.7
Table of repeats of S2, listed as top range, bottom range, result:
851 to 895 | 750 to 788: 0.74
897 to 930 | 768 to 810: 1.02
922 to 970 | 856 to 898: 1.28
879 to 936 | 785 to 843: 0.99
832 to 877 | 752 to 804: 0.82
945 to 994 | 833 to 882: 1.17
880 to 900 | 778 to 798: 0.90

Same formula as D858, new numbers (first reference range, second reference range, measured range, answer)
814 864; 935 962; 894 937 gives -0.06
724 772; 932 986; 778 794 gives 0.00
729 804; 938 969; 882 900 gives 0.04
